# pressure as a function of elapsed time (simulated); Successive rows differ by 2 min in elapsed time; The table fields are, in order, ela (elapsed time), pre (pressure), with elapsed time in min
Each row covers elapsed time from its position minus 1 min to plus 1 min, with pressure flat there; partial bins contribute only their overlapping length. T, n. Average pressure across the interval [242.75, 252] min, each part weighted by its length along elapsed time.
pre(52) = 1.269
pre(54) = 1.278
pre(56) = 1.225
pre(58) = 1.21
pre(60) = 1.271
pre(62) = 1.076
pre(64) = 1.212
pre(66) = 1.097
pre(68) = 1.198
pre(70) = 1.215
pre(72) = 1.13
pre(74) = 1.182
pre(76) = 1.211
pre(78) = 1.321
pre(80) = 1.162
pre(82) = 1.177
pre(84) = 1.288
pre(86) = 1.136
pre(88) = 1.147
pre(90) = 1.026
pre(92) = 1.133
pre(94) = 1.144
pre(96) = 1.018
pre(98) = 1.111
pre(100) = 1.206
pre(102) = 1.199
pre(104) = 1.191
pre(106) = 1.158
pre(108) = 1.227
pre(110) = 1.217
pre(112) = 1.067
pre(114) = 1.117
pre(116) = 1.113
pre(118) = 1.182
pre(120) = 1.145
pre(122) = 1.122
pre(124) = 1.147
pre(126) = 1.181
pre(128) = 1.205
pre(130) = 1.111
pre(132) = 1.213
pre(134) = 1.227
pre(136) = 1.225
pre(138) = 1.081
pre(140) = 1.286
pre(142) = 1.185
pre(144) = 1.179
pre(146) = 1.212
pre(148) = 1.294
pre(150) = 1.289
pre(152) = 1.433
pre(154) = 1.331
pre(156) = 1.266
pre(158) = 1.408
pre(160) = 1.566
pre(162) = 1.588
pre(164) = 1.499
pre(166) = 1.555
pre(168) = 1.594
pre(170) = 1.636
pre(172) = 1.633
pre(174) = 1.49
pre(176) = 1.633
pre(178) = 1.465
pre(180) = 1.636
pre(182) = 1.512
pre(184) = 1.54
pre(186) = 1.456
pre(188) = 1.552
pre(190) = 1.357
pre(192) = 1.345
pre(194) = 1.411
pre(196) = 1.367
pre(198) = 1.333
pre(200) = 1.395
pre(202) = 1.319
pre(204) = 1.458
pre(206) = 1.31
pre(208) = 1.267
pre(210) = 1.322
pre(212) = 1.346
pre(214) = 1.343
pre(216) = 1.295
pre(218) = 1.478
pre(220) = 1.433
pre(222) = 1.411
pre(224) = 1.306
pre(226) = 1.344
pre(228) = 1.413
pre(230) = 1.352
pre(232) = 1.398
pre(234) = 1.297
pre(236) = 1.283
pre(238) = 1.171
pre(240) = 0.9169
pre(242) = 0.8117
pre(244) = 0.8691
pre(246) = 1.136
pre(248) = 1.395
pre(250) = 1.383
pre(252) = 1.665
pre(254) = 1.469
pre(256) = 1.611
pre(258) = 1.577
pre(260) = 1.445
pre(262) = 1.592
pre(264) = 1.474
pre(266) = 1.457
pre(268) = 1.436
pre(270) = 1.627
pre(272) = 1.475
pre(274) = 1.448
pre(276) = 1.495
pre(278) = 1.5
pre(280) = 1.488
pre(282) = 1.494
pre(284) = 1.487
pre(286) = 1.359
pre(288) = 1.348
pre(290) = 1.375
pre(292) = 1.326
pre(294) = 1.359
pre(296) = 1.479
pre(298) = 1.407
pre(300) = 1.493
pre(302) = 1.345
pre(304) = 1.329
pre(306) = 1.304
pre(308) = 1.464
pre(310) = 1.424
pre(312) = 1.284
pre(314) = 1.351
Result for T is 1.24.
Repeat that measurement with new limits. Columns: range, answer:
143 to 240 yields 1.4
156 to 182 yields 1.55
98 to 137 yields 1.17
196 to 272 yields 1.36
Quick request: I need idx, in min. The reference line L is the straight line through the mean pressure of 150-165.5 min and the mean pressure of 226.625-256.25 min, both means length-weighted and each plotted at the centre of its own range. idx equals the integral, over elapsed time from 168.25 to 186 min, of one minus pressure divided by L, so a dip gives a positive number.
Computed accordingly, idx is -2.1 min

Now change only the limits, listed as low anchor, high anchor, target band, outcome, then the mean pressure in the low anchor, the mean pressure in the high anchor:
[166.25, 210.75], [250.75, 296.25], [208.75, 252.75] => 5.4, 1.46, 1.48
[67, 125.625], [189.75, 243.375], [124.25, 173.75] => -4.5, 1.16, 1.31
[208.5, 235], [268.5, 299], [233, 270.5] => 1.6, 1.36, 1.44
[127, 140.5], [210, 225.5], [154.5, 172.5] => -3.8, 1.19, 1.37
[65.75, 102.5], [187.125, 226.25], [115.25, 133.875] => 1.1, 1.16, 1.37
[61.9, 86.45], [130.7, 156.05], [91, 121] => 1.7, 1.19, 1.25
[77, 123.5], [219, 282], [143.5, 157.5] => -0.7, 1.16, 1.38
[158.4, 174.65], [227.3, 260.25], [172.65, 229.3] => 1.4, 1.57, 1.3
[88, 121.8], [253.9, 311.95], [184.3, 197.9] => -1.3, 1.14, 1.45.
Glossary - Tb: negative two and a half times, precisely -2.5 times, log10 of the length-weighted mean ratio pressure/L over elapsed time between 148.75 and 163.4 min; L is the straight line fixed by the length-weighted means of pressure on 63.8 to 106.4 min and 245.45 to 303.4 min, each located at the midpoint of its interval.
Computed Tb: -0.111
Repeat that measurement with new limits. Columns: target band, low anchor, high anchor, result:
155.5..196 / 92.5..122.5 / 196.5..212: -0.17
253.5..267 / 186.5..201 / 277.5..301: -0.08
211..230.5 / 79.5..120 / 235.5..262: -0.08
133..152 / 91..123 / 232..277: -0.03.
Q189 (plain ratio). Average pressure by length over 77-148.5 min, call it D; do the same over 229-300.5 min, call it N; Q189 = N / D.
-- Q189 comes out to 1.18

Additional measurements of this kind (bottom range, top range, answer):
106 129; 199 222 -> 1.18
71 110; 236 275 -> 1.17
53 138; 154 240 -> 1.21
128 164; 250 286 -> 1.17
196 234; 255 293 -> 1.08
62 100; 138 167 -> 1.17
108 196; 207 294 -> 1.03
